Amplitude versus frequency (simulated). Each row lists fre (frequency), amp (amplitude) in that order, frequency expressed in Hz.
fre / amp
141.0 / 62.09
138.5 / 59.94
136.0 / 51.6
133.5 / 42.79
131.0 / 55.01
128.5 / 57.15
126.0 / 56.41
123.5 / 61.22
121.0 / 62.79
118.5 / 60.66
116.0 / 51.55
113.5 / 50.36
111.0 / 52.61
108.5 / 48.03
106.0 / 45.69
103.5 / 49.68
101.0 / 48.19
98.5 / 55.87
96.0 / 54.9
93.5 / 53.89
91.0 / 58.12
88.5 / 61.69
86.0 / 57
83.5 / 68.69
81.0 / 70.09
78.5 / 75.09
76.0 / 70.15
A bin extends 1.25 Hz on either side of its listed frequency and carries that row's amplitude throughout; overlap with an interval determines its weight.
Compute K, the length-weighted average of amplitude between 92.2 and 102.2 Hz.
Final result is 53.3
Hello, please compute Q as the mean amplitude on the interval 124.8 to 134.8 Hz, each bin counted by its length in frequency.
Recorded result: 52.8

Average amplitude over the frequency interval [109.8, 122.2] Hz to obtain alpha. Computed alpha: 55.6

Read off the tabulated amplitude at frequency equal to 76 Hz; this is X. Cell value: 70.15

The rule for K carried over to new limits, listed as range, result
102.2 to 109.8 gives 47.8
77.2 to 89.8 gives 66.5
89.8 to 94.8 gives 56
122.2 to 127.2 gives 58.9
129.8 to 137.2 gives 49.8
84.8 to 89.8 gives 59.4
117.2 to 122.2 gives 61.6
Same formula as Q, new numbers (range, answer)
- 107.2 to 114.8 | 50.3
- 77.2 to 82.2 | 72.6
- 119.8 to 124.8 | 61.9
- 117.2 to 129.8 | 59.6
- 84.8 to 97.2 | 57.1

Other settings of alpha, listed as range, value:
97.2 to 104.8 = 51.2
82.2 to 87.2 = 63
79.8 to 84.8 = 69.3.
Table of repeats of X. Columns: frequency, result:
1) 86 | 57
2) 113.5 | 50.36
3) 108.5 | 48.03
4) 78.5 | 75.09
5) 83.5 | 68.69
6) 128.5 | 57.15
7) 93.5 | 53.89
